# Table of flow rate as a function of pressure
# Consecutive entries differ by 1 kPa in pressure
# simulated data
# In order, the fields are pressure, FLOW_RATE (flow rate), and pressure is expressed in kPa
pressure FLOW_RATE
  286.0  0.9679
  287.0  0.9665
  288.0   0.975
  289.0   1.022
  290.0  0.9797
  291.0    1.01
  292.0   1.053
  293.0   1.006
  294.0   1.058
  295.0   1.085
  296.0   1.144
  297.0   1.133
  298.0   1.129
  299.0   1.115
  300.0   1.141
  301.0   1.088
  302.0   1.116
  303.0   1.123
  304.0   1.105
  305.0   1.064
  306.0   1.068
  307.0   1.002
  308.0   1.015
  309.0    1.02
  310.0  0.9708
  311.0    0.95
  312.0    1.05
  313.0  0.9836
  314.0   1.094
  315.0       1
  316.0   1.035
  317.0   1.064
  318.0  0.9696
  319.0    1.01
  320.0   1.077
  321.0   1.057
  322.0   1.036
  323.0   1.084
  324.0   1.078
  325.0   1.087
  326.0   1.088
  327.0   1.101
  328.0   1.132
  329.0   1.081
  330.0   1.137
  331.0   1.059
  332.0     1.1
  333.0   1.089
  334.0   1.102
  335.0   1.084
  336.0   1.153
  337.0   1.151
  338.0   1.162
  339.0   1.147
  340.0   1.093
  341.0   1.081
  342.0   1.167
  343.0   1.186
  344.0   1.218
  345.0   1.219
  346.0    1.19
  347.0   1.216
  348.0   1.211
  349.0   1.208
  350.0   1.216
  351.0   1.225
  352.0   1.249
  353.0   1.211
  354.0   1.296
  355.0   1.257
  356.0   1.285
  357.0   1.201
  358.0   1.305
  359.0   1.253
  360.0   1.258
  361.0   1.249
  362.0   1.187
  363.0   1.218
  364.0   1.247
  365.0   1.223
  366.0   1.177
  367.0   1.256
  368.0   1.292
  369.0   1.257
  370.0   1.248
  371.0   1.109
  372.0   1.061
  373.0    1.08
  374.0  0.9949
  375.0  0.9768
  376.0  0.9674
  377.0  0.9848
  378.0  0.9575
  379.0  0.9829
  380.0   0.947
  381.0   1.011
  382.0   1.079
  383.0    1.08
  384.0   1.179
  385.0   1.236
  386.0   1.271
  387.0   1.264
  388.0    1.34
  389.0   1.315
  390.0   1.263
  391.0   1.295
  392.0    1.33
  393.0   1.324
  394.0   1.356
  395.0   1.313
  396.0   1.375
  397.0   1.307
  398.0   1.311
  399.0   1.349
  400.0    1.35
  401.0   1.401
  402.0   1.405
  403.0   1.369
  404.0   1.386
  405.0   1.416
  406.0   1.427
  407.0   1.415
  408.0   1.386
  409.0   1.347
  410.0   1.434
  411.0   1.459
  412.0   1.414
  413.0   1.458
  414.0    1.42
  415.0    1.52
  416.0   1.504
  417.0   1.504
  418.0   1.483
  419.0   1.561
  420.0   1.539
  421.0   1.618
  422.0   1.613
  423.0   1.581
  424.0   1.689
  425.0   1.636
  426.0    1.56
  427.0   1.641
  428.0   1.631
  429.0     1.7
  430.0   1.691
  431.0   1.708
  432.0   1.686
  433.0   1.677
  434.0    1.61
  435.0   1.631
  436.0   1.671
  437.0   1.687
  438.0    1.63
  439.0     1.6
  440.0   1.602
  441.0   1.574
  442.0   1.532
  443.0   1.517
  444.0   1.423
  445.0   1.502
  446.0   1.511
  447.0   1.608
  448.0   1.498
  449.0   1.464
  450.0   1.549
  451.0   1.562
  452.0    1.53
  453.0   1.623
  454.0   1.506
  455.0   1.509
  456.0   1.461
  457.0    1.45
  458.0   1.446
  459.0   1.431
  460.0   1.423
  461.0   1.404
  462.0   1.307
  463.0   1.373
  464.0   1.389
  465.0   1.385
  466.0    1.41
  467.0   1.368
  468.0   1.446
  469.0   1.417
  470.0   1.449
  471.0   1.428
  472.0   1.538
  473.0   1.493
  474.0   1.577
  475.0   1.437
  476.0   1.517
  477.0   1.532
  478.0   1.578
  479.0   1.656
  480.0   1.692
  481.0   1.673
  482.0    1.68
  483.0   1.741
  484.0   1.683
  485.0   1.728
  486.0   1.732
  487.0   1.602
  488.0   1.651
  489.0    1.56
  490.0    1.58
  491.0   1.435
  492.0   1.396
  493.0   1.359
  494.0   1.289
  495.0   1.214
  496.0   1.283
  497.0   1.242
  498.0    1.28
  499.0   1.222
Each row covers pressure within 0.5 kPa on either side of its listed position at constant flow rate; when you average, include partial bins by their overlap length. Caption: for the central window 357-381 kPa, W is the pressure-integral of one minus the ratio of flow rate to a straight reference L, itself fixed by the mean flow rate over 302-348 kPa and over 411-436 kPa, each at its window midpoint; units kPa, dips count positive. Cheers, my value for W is 3.1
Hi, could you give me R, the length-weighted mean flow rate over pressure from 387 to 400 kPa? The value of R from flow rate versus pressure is 1.32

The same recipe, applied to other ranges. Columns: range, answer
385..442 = 1.48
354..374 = 1.22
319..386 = 1.14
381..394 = 1.24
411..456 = 1.57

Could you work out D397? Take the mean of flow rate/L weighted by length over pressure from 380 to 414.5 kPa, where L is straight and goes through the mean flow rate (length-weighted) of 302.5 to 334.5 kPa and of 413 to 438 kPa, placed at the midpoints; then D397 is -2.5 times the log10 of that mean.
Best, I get 0.11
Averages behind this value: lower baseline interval 1.06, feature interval 1.32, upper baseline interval 1.6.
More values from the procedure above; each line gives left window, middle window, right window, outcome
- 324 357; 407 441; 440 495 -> -0.131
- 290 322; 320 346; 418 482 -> 0.029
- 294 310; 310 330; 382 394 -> 0.070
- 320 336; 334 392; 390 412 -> 0.039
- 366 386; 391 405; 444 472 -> -0.135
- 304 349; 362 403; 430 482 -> 0.065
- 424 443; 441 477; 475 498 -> 0.079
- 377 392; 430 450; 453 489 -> -0.145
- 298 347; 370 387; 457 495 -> 0.161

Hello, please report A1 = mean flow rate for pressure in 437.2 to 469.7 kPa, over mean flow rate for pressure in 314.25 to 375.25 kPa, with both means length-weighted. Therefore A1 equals 1.3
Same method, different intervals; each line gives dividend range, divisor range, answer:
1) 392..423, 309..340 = 1.33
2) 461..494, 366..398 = 1.29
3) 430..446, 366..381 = 1.48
